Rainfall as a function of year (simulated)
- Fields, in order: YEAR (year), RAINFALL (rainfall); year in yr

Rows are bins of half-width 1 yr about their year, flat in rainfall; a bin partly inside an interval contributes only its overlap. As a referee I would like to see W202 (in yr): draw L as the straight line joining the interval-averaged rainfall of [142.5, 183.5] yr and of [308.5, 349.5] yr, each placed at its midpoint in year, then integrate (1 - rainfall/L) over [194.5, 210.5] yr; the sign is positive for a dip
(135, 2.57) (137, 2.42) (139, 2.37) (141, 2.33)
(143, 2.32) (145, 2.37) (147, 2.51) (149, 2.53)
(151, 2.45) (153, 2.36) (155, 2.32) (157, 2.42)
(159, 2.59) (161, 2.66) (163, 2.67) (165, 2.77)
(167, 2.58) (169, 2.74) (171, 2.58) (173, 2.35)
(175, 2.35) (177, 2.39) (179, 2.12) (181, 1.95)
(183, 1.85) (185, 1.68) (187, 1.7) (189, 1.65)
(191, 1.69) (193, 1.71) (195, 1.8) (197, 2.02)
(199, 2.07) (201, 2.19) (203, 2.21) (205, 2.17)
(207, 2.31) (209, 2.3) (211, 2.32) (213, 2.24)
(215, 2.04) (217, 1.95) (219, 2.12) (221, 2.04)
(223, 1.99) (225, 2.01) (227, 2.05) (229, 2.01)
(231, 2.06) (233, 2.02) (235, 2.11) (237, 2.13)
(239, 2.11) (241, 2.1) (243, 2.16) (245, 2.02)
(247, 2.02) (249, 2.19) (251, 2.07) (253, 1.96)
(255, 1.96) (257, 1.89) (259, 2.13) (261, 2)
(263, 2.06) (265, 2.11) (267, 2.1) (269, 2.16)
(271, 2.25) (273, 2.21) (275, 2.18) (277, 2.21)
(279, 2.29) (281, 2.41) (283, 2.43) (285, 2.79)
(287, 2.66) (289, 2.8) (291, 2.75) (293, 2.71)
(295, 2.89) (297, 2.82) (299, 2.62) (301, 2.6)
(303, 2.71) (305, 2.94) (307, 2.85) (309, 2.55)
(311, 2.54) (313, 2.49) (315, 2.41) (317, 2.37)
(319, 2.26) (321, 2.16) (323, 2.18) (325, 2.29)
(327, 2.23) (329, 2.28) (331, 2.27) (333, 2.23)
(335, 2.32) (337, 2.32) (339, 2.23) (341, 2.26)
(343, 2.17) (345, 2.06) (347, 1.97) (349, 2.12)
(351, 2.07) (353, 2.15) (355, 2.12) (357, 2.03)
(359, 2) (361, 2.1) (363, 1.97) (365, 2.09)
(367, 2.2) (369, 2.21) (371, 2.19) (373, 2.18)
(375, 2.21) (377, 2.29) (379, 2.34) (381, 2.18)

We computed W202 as 1.6 yr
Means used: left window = 2.43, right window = 2.27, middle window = 2.15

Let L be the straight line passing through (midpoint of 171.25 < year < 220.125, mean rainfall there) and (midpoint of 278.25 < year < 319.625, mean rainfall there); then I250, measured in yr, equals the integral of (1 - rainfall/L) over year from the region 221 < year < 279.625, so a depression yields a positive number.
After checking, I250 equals 6.6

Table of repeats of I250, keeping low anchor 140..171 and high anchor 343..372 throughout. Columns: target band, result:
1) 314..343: -1.5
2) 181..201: 5.0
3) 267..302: -4.1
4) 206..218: 1.0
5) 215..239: 3.2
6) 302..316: -2.9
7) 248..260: 1.4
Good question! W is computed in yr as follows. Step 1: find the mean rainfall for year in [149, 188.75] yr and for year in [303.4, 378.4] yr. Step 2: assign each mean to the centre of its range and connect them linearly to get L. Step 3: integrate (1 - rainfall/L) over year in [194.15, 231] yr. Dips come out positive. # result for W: 3.4 yr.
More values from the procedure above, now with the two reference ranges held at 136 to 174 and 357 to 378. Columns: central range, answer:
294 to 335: -4.64 yr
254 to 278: 2.10 yr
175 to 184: 1.26 yr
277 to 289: -1.24 yr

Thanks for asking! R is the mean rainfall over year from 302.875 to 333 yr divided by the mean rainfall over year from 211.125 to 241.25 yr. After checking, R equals 1.17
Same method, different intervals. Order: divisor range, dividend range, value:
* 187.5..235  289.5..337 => 1.22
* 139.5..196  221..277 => 0.92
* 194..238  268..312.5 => 1.22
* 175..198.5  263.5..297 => 1.29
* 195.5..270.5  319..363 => 1.04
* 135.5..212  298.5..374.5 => 1.01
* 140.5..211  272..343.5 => 1.09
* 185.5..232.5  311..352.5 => 1.11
